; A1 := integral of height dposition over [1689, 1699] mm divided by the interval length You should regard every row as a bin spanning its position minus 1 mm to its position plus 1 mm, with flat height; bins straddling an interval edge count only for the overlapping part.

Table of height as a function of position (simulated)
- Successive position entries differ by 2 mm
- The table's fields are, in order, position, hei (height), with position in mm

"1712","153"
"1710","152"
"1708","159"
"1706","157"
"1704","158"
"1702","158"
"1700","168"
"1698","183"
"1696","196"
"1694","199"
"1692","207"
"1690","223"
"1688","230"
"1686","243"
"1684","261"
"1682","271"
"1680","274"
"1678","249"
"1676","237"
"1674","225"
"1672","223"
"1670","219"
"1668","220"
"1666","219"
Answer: 202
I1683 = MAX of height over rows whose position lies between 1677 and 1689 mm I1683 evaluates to 274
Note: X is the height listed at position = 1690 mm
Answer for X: 223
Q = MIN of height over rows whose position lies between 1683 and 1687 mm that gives 243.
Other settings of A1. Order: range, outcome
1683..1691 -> 239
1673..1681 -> 246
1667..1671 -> 220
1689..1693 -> 215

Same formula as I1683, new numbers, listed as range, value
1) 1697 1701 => 183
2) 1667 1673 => 223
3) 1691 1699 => 207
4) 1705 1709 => 159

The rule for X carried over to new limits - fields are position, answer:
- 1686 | 243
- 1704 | 158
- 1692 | 207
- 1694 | 199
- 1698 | 183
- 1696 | 196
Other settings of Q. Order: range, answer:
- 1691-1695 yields 199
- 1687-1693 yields 207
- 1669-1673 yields 219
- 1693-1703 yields 158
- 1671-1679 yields 223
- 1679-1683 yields 271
